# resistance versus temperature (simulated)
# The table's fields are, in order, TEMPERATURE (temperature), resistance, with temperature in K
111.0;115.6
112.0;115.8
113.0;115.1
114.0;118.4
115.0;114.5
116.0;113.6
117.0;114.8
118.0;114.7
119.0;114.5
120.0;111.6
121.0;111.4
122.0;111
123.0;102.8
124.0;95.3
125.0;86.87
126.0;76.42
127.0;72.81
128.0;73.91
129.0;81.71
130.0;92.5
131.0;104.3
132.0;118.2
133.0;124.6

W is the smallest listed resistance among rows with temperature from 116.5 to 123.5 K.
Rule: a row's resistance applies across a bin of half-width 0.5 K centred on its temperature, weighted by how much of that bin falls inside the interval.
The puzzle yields 102.8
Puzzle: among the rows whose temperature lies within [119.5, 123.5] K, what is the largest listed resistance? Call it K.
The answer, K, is 111.6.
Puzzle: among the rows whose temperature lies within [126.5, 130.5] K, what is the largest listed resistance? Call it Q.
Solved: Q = 92.5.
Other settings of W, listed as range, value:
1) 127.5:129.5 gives 73.91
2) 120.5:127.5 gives 72.81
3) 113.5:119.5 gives 113.6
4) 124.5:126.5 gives 76.42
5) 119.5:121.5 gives 111.4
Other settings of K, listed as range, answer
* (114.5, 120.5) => 114.8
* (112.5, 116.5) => 118.4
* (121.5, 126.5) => 111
